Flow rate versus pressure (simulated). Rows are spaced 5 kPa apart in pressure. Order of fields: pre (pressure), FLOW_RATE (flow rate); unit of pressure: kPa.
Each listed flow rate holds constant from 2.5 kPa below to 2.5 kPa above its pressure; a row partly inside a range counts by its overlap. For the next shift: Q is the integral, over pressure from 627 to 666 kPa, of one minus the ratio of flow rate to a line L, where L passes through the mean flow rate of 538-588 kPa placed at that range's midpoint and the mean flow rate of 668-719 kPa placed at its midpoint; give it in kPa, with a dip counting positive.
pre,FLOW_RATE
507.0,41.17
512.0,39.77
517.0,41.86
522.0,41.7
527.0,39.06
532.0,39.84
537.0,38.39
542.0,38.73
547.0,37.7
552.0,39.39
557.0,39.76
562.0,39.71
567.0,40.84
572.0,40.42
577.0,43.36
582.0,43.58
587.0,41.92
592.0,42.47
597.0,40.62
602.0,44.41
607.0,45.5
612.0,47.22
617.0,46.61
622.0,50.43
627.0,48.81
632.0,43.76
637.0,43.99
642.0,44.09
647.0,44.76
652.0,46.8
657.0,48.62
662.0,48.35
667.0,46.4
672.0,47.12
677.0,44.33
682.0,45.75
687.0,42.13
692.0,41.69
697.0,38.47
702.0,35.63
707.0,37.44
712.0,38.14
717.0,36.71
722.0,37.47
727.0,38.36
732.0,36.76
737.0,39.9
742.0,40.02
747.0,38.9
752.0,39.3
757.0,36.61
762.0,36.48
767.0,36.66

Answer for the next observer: -5.0 kPa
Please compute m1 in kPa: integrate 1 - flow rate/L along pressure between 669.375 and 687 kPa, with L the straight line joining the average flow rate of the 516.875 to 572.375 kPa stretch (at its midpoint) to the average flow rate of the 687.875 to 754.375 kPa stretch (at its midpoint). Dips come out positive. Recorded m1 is -2.9 kPa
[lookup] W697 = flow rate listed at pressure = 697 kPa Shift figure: 38.47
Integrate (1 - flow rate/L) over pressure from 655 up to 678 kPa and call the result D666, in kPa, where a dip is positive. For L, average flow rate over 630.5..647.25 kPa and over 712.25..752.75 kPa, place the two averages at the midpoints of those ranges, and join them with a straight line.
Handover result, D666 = -2.5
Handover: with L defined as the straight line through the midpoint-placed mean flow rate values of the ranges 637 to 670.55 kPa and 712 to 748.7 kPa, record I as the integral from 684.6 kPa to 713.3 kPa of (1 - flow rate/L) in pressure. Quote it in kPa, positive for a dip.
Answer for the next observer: 1.8 kPa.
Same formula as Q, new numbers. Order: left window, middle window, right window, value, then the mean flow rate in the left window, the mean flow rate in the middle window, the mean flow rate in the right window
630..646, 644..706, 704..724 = -4.8 kPa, 44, 44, 37.4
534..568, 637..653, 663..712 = -1.4 kPa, 39.2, 44.9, 42.1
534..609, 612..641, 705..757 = -4.7 kPa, 41.1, 46.6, 38.2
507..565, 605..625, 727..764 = -4.3 kPa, 39.7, 47.5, 38.3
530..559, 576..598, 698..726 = -2.3 kPa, 38.9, 42.4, 37.2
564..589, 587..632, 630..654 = -2.2 kPa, 42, 45.4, 44.7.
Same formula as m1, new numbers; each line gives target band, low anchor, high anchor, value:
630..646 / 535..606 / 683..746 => -1.66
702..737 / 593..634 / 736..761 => 2.37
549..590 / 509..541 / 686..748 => -1.45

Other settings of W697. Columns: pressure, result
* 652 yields 46.8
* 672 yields 47.12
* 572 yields 40.42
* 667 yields 46.4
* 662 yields 48.35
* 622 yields 50.43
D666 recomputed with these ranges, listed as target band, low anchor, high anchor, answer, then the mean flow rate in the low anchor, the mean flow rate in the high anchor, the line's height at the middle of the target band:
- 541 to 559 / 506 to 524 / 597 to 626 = 1.7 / 41.1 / 46.4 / 43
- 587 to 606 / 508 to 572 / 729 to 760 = -1.5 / 39.8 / 38.5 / 39.4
